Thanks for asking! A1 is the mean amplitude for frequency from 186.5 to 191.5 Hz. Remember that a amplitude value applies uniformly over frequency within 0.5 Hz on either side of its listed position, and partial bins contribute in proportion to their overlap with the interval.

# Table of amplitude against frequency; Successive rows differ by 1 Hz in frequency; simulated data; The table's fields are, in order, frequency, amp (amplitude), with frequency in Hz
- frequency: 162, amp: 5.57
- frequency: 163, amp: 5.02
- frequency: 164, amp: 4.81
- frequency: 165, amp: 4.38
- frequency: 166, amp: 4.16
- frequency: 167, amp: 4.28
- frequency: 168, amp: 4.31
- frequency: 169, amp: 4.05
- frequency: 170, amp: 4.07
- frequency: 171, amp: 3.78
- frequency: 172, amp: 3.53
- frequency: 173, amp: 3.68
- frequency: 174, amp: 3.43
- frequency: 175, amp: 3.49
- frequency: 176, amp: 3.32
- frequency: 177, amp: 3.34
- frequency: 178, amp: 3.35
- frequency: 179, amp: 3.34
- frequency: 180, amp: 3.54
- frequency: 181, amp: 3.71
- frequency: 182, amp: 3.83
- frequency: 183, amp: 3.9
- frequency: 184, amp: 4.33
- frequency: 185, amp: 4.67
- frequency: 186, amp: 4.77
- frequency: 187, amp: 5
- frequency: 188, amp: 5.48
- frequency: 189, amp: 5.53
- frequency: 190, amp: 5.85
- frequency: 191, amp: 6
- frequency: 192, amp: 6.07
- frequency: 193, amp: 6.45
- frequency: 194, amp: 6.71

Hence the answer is 5.57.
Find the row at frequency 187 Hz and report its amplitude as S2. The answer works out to 5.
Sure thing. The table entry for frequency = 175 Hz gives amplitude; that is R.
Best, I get 3.49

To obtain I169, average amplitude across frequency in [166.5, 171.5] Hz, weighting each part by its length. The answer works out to 4.1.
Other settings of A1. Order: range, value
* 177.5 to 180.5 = 3.41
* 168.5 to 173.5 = 3.82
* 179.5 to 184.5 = 3.86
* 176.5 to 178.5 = 3.34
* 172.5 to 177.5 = 3.45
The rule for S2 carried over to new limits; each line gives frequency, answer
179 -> 3.34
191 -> 6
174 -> 3.43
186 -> 4.77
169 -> 4.05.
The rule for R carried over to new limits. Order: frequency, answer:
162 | 5.57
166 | 4.16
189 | 5.53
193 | 6.45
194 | 6.71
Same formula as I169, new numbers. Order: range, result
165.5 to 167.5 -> 4.22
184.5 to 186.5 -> 4.72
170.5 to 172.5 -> 3.65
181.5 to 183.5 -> 3.87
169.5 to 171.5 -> 3.92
